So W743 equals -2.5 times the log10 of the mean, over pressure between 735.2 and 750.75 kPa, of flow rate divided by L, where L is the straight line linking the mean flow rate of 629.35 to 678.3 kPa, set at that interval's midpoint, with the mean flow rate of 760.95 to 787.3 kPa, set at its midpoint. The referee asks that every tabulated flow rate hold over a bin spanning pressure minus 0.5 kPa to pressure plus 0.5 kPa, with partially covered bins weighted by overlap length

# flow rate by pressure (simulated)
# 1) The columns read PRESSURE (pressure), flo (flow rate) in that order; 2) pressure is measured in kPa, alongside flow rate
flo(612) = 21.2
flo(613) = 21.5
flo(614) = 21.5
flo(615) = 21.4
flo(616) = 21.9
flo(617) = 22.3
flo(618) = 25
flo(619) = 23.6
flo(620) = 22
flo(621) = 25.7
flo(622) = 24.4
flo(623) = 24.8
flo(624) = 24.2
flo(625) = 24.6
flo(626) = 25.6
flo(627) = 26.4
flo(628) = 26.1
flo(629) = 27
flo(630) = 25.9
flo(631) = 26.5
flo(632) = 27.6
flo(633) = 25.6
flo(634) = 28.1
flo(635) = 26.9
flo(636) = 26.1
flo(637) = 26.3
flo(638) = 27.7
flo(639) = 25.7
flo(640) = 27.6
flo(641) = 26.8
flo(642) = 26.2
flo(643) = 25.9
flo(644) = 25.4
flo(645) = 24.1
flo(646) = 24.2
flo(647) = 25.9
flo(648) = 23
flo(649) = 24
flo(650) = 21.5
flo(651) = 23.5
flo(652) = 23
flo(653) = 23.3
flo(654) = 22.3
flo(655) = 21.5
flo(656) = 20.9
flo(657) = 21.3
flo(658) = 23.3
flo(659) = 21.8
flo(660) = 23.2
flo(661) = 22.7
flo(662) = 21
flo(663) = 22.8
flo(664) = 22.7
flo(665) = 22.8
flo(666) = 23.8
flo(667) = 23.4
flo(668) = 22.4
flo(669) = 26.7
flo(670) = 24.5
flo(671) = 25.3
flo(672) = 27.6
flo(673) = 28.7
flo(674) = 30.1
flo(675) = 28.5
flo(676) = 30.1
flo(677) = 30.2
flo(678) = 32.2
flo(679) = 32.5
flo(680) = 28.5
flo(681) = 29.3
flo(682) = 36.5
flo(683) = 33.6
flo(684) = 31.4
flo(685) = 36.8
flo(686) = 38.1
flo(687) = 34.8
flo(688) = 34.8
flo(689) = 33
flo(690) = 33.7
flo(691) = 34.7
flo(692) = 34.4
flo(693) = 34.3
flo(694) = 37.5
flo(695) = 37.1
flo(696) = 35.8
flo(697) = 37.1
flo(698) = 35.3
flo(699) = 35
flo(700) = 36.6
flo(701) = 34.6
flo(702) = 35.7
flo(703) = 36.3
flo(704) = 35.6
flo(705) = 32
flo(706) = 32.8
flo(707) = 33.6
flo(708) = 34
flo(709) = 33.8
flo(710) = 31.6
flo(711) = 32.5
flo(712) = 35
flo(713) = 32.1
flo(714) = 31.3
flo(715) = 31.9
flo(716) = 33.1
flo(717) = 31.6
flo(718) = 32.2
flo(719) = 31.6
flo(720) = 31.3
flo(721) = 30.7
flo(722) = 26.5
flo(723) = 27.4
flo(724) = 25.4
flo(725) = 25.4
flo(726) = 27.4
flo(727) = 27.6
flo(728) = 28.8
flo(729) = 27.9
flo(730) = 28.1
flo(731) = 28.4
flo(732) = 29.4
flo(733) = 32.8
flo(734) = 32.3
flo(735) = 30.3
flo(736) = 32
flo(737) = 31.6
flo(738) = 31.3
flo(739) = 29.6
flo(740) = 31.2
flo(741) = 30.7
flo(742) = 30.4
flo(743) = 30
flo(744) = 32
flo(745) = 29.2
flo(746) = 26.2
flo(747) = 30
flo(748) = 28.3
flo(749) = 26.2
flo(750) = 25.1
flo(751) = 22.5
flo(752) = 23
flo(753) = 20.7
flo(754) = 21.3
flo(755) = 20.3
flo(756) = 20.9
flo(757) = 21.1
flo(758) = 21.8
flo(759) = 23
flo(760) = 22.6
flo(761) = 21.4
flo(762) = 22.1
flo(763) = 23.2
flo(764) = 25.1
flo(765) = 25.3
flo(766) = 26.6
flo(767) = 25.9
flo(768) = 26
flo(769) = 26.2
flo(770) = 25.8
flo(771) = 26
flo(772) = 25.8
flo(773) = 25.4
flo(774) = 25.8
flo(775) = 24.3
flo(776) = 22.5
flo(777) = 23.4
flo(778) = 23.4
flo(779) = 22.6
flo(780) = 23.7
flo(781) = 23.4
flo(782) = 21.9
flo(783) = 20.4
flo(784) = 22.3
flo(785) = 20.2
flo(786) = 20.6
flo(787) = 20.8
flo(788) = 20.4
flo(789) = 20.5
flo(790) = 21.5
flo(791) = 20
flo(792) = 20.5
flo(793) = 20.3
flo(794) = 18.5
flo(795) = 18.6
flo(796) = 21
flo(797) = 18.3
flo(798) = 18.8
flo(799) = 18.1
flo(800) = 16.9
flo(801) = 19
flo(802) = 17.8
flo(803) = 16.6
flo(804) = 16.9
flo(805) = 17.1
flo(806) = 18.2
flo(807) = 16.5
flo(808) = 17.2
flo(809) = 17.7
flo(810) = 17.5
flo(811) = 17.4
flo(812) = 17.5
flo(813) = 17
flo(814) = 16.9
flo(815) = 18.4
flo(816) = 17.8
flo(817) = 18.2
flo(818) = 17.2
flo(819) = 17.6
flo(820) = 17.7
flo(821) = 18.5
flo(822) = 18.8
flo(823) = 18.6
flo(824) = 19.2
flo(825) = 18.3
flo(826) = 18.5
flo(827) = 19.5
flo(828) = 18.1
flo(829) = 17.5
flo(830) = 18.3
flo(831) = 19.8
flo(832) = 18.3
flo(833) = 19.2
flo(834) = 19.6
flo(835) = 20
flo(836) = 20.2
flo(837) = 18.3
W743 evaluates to -0.22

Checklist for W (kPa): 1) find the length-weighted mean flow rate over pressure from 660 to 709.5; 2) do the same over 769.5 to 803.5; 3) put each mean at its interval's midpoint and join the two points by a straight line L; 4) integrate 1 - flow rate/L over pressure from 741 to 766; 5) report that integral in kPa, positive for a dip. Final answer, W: -0.2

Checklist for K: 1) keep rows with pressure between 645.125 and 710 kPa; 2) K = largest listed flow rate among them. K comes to 38.1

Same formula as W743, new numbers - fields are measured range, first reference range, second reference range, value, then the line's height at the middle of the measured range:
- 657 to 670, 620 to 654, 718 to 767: 0.12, 25.8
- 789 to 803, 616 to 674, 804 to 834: -0.01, 18.9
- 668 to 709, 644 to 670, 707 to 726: -0.20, 27.2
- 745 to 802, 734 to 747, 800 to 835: 0.11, 25.1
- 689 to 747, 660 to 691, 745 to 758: -0.21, 26.1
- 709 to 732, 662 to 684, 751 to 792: -0.18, 25.4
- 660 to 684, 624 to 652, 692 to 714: 0.12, 30.3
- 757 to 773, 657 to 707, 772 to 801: -0.06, 23.2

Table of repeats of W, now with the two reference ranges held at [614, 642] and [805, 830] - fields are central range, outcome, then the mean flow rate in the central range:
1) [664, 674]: -0.6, 25.2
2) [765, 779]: -3.8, 25.1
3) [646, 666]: 1.3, 22.7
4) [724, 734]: -3.3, 28.5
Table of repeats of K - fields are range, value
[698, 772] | 36.6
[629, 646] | 28.1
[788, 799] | 21.5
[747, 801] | 30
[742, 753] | 32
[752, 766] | 26.6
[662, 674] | 30.1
